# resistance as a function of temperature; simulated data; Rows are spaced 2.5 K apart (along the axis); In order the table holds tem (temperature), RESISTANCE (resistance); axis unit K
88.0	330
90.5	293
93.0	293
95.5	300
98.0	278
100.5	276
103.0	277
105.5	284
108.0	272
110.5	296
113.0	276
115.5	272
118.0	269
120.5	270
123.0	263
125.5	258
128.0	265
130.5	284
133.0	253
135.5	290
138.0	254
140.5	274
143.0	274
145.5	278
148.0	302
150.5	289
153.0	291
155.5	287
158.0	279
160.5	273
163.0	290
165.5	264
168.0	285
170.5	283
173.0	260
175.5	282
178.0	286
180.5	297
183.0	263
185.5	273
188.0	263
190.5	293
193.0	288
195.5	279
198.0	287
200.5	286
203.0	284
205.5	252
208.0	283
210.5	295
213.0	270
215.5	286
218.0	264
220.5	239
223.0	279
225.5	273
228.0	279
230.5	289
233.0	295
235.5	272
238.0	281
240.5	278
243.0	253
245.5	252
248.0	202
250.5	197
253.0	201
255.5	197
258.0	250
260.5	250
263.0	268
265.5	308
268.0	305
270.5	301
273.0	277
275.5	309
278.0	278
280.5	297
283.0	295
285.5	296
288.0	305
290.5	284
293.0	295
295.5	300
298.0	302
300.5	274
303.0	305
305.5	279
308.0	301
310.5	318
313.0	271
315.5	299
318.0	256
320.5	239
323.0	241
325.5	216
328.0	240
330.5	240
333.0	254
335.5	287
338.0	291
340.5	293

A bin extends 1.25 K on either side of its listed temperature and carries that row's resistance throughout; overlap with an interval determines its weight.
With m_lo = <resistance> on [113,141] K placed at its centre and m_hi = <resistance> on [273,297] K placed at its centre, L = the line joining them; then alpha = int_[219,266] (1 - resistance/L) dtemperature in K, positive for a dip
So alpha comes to 5.3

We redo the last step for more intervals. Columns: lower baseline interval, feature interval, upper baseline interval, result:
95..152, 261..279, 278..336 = -0.86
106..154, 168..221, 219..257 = -3.21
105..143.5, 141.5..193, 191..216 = -0.71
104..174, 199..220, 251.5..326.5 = 0.04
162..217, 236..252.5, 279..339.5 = 2.12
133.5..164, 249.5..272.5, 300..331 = 1.51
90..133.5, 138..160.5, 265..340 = -0.34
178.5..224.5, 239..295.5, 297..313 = 3.80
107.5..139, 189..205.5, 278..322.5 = -0.30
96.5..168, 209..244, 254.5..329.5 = 0.30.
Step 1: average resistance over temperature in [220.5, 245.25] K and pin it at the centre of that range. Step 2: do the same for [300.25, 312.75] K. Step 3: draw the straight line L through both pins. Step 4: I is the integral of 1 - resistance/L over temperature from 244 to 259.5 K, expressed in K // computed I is 3.45 K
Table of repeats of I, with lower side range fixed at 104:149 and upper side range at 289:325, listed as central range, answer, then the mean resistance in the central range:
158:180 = -0.2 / 279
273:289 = -0.8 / 295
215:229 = 0.5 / 269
